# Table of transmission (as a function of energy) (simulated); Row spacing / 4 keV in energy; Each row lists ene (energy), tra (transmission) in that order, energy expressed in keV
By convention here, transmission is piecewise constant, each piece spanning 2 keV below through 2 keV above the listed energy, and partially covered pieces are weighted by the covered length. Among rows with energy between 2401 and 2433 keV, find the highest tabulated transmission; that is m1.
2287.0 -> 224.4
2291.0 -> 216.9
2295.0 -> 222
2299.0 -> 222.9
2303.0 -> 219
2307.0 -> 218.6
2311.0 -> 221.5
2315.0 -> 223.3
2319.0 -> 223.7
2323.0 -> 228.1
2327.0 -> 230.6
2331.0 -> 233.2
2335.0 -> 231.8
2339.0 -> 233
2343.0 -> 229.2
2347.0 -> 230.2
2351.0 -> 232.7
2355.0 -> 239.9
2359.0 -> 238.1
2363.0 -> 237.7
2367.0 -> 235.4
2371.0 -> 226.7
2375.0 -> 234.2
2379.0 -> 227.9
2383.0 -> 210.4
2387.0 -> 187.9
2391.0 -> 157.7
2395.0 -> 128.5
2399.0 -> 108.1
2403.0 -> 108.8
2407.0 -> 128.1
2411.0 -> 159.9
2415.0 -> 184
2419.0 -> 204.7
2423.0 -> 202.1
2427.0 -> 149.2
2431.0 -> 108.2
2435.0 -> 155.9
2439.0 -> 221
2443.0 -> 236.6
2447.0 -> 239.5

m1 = 204.7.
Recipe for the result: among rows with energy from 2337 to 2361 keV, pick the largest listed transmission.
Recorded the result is 239.9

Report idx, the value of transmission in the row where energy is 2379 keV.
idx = 227.9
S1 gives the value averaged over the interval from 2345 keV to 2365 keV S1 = 236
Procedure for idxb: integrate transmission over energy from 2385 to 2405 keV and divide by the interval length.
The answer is 138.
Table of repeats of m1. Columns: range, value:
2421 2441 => 221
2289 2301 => 222.9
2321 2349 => 233.2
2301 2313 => 221.5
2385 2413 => 187.9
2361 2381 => 237.7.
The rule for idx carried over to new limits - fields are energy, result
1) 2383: 210.4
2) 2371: 226.7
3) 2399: 108.1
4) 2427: 149.2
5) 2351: 232.7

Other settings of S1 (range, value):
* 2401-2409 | 118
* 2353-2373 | 236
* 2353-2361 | 239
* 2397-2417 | 138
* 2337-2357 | 233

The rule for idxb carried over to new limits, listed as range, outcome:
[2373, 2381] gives 231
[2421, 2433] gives 153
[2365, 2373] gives 231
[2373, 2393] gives 204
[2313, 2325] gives 225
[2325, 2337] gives 232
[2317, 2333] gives 229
